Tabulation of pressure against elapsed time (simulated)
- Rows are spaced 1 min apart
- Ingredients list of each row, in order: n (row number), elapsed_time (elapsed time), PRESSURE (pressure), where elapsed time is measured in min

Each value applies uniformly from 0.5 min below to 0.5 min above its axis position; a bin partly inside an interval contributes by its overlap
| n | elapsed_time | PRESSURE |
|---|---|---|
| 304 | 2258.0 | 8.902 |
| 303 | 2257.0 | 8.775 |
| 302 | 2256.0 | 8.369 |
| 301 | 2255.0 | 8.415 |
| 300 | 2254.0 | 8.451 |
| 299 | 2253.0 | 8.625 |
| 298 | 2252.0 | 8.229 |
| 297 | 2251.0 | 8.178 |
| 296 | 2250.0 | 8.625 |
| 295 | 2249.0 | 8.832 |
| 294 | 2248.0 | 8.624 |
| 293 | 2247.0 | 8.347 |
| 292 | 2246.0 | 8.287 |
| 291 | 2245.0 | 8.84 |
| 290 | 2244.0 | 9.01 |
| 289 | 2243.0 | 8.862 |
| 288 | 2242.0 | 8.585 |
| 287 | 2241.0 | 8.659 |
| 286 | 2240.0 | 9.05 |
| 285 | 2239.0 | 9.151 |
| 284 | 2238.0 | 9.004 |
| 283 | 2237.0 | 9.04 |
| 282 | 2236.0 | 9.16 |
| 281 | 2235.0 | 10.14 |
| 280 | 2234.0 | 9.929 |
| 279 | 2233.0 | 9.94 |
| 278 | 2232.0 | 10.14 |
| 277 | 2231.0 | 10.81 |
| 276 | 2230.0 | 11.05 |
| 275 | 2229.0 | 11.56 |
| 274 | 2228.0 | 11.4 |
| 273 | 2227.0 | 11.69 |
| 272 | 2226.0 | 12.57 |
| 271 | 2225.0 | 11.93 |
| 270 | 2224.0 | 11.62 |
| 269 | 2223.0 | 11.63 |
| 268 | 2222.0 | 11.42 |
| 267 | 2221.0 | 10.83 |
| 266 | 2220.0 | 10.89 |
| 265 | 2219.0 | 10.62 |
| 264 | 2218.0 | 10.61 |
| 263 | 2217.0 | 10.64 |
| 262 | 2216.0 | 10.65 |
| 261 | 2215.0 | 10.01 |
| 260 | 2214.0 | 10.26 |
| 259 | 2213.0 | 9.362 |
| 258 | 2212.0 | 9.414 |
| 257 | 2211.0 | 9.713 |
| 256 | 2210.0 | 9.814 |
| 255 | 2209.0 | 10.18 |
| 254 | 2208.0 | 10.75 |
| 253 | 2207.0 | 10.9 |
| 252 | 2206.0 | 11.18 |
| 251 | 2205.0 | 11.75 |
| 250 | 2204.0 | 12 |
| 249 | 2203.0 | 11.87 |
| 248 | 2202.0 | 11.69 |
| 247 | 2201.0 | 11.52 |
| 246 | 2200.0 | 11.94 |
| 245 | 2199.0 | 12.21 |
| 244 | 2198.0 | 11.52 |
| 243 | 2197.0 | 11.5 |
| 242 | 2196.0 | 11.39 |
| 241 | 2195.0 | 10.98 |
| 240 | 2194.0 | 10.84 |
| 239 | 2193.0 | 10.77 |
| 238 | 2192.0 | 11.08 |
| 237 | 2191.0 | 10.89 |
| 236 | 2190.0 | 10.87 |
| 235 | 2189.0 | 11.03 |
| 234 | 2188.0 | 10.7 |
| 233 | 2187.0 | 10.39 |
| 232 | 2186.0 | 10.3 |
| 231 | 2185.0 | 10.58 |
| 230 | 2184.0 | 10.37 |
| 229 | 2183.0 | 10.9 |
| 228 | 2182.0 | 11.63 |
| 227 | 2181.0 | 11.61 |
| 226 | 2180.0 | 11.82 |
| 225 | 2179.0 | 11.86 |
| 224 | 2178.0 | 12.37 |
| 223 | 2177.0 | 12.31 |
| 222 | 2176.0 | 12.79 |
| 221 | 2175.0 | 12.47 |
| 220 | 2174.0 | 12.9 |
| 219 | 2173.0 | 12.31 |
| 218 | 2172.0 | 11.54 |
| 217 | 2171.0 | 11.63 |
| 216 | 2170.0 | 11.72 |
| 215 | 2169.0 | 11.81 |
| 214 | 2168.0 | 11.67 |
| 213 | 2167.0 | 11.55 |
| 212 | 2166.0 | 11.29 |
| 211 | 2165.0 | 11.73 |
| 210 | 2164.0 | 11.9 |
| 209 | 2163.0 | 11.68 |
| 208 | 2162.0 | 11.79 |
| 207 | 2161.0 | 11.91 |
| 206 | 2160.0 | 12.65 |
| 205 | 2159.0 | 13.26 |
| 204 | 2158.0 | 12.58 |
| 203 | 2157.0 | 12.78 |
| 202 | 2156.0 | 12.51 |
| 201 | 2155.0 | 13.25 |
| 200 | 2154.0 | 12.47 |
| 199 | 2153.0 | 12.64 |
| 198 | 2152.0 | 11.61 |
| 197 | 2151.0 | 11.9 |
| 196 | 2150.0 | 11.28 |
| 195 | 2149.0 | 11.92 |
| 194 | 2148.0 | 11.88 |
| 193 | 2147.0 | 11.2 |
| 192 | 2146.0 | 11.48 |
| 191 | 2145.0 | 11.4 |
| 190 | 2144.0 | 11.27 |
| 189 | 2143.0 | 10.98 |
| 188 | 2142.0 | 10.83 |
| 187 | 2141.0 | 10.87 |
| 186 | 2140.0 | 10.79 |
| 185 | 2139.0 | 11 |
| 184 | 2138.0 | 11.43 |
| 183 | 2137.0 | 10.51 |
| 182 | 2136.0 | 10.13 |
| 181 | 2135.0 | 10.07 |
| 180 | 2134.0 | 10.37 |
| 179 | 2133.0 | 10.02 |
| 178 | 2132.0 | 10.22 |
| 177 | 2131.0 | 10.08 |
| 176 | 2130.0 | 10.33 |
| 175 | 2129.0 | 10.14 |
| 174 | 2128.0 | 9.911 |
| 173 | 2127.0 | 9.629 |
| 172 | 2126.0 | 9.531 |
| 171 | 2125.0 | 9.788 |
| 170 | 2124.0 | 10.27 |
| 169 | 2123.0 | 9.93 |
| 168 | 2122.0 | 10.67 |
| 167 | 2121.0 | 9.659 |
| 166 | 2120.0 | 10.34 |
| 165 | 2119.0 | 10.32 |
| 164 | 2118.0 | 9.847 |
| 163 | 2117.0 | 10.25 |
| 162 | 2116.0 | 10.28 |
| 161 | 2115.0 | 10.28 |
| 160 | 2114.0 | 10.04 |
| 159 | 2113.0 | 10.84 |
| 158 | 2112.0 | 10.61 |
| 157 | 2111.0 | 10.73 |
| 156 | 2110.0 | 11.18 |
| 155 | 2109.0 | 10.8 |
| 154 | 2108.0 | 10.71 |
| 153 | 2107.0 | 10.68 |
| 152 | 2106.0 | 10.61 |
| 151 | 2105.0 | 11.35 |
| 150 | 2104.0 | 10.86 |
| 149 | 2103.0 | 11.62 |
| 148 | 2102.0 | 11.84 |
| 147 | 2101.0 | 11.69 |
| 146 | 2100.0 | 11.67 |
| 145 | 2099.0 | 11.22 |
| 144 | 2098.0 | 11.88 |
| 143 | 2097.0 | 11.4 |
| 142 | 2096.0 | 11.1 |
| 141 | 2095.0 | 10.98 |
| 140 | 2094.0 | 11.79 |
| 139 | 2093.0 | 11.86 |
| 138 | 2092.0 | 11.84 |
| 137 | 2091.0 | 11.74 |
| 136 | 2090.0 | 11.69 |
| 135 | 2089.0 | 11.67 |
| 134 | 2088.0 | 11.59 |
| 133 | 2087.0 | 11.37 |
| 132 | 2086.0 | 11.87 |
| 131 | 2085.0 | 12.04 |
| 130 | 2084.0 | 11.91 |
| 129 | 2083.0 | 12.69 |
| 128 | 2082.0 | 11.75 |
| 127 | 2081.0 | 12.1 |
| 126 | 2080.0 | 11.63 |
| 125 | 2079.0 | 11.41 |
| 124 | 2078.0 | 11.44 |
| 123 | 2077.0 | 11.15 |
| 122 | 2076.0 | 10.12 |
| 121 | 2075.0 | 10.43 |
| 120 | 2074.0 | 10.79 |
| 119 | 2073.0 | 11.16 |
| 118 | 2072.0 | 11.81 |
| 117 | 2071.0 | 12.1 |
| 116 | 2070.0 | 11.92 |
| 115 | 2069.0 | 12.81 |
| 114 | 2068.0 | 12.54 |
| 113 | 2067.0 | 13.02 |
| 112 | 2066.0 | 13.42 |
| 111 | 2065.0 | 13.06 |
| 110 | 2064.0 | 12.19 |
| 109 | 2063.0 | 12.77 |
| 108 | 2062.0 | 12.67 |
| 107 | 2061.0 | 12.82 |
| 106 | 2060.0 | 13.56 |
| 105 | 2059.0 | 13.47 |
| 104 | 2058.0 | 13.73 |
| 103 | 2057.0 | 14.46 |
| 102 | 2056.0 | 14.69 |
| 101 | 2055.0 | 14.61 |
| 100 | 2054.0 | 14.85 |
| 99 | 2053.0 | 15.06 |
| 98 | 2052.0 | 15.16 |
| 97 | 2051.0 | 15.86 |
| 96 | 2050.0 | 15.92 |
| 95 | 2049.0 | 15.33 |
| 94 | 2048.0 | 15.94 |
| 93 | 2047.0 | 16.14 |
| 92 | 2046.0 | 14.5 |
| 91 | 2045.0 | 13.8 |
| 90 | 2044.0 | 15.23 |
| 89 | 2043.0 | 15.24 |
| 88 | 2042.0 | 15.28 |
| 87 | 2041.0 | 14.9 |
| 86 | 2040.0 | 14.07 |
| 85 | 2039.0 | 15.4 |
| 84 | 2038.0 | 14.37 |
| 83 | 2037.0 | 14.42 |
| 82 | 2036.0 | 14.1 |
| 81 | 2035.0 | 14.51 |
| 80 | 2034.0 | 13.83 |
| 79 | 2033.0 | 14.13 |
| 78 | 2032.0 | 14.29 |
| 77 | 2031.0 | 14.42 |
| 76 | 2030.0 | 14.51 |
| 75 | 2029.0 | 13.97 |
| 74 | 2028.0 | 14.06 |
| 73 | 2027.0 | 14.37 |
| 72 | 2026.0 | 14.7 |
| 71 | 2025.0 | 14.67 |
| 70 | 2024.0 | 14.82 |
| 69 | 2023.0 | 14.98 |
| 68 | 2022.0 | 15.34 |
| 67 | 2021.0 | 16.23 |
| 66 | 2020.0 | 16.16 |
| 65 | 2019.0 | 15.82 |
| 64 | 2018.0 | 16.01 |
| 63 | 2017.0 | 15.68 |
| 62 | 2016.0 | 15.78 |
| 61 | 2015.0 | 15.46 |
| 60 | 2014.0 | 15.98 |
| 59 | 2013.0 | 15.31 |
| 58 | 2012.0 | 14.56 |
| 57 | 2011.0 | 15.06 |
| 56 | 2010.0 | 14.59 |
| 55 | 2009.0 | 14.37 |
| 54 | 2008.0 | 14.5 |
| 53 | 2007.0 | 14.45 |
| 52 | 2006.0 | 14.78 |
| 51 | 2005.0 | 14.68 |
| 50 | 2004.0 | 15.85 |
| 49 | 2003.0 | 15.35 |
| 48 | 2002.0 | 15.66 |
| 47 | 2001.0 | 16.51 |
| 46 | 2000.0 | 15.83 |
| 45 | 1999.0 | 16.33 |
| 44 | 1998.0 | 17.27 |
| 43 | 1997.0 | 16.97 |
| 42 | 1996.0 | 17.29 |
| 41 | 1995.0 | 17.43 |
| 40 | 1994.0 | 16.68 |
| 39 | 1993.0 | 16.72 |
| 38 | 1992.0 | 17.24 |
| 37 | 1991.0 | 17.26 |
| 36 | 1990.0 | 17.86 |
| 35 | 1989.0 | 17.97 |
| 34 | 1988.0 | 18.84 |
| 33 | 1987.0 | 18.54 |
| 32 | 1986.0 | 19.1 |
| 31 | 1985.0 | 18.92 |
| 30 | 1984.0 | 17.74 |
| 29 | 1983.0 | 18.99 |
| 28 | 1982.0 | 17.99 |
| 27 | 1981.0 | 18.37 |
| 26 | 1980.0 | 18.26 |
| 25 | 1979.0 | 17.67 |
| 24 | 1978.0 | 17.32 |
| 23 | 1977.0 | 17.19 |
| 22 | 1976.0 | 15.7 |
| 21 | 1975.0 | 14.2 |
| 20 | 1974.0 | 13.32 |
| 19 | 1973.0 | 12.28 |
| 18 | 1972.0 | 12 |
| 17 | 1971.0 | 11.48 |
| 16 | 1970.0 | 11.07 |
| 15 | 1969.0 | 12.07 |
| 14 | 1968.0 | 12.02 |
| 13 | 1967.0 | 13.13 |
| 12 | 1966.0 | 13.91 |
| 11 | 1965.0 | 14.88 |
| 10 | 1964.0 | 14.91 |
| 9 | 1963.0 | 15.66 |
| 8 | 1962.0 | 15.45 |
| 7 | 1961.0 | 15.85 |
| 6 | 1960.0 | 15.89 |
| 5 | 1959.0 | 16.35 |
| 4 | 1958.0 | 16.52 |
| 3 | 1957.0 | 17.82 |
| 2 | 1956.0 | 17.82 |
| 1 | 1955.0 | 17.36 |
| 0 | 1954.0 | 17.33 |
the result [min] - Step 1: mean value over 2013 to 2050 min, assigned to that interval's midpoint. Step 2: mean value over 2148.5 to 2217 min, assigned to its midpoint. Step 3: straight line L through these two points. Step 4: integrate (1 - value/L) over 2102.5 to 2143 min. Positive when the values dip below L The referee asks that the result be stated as 7.6 min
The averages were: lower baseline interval 15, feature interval 10.4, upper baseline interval 11.5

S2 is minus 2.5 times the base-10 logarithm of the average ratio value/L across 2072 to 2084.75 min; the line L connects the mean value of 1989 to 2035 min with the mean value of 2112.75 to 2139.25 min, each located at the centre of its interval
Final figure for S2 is 0.09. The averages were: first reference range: 15.5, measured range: 11.4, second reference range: 10.2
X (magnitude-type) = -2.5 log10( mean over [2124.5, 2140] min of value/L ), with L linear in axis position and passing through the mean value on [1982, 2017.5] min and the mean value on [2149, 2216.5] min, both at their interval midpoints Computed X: 0.25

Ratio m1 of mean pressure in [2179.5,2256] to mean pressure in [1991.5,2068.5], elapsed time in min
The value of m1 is 0.69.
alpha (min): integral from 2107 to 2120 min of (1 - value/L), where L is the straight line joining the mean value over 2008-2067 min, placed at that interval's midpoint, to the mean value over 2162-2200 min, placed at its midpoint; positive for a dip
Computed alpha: 2.5 min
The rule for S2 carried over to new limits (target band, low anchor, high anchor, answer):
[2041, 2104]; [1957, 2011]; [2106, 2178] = 0.04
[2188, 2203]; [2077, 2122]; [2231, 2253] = -0.16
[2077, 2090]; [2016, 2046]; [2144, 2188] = 0.16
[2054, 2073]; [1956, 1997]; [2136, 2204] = 0.08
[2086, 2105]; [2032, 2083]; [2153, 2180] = 0.13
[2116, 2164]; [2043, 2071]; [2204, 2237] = 0.12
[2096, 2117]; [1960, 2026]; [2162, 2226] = 0.20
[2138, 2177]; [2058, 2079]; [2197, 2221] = -0.05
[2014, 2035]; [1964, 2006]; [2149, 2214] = 0.01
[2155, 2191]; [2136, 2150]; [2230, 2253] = -0.12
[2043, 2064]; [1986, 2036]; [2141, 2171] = 0.01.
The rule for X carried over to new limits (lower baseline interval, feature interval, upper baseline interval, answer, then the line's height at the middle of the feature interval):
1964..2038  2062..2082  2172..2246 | 0.17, 13.9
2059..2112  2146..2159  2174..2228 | -0.07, 11.4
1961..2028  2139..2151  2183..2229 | 0.10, 12.4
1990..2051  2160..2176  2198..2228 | 0.01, 12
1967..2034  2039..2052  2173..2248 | -0.04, 14.6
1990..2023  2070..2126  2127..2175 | 0.18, 13.1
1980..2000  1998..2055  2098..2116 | 0.04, 15.6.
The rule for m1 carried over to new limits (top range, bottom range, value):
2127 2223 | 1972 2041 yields 0.71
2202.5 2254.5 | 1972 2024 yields 0.62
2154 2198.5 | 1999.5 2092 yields 0.84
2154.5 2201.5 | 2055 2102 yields 0.97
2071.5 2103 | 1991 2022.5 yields 0.73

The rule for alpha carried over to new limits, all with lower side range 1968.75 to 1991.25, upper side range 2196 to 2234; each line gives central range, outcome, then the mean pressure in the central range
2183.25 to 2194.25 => 0.8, 10.7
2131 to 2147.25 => 2.5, 10.8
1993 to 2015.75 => 0.1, 15.7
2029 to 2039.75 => 0.5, 14.4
